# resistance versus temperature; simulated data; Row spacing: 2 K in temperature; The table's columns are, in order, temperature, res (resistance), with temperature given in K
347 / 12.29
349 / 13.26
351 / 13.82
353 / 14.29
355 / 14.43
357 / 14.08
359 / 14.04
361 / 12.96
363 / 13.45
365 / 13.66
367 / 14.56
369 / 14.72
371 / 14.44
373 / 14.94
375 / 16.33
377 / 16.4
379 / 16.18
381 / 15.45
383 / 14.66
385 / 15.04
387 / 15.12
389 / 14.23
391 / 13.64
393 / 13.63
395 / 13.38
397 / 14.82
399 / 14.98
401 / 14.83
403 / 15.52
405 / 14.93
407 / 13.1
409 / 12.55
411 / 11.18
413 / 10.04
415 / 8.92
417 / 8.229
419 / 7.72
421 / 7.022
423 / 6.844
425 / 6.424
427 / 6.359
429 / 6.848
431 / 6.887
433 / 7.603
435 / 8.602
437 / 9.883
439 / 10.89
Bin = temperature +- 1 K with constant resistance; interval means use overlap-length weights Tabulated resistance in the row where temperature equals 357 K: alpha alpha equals 14.08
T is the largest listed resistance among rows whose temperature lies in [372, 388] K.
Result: 16.4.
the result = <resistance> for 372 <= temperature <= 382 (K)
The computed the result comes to 15.9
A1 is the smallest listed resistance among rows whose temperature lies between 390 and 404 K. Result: 13.38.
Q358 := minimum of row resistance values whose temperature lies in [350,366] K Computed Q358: 12.96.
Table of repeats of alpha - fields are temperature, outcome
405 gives 14.93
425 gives 6.424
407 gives 13.1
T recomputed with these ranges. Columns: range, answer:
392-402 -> 14.98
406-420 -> 13.1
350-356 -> 14.43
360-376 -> 16.33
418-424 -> 7.72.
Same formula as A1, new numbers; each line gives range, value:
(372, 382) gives 14.94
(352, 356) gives 14.29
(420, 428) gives 6.359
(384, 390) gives 14.23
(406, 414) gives 10.04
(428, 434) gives 6.848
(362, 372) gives 13.45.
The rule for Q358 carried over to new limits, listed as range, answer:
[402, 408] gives 13.1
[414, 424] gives 6.844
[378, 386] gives 14.66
